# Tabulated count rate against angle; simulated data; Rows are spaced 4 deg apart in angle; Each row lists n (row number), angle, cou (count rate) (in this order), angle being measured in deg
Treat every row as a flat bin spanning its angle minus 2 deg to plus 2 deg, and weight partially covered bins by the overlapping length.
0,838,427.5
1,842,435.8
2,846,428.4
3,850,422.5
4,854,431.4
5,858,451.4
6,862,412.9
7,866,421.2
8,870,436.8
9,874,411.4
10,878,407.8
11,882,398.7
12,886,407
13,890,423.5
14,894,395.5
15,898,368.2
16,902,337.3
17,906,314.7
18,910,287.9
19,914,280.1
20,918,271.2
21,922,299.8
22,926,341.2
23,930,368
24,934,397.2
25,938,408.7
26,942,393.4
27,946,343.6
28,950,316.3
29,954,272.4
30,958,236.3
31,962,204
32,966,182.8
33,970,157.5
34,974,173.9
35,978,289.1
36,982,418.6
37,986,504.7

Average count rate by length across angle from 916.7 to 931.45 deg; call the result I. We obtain 321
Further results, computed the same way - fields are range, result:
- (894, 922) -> 315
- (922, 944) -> 374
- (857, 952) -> 370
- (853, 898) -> 415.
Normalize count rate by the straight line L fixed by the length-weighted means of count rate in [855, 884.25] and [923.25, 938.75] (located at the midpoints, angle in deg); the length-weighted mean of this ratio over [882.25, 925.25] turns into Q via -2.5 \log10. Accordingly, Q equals 0.159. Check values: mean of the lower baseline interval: 420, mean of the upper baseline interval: 373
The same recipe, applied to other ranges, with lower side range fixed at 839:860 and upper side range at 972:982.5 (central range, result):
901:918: 0.201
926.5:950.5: -0.153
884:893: -0.076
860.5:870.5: -0.022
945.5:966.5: 0.174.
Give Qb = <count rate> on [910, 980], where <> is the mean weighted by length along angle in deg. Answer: 290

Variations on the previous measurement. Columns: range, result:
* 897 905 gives 346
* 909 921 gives 281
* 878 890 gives 407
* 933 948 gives 385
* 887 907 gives 372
